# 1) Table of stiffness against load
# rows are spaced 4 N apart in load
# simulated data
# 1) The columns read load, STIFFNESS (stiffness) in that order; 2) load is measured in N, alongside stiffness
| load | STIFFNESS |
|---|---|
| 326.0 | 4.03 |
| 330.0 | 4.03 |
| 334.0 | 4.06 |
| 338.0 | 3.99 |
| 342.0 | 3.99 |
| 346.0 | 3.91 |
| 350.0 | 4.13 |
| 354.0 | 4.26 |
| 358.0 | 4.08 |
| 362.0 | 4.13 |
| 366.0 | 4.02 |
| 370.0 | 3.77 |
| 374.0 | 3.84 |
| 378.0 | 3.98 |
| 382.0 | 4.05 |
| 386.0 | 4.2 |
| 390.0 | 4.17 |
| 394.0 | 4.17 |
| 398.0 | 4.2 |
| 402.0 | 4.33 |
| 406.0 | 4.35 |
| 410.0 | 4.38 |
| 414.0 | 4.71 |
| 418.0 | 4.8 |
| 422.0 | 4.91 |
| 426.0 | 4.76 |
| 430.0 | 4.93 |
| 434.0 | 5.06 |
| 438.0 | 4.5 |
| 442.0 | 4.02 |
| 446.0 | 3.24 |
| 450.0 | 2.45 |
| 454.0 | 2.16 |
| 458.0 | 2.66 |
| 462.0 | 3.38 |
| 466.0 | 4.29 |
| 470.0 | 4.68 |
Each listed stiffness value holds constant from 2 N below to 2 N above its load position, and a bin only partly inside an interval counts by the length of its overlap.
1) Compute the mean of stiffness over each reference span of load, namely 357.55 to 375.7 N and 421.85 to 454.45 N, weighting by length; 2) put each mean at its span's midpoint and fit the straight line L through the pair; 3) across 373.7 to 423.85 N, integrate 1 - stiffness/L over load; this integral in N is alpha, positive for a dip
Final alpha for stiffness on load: -4.2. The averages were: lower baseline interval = 3.96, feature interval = 4.33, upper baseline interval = 4.04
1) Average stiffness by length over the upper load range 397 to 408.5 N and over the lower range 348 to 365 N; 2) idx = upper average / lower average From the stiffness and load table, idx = 1.04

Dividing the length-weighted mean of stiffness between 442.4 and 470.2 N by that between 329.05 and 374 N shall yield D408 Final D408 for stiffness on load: 0.8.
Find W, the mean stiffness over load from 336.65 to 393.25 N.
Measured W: 4.04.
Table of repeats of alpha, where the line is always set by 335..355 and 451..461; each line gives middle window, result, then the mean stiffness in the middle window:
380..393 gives -2.5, 4.14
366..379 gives -0.8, 3.88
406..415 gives -3.9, 4.48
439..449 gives -3.4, 3.6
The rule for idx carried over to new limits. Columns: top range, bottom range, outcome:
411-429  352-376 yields 1.19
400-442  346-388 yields 1.15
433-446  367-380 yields 1.11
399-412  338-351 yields 1.09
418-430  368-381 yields 1.25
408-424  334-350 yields 1.18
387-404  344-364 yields 1.03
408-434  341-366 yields 1.17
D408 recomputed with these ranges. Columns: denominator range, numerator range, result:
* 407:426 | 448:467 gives 0.62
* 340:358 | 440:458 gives 0.72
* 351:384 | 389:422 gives 1.10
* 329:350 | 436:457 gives 0.81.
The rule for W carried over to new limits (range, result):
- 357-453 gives 4.19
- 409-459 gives 4.07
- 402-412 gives 4.36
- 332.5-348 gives 3.99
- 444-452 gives 2.85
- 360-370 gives 4.01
